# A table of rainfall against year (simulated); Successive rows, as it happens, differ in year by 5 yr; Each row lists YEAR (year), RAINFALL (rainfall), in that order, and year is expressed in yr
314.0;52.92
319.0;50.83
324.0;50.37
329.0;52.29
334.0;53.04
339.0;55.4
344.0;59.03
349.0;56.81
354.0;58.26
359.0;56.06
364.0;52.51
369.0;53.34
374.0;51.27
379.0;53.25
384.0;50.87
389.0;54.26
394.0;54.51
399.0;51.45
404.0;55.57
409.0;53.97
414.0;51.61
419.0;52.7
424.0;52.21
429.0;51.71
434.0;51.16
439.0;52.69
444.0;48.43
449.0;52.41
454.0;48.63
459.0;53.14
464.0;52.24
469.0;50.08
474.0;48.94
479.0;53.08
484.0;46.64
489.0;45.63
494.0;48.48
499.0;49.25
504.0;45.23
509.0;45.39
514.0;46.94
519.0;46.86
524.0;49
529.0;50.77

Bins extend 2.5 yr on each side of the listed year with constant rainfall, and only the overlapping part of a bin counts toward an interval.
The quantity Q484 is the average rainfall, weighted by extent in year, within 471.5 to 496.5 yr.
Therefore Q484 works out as 48.6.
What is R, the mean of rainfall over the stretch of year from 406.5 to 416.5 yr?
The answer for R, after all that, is 52.8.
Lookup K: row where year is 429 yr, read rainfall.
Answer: 51.71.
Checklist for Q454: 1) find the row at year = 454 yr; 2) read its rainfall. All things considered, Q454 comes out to 48.63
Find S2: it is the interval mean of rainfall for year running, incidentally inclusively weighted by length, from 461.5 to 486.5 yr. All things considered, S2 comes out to 50.2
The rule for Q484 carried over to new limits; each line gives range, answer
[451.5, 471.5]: 51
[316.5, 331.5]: 51.2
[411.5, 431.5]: 52.1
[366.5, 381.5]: 52.6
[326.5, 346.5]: 54.9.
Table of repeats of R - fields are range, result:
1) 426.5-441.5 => 51.9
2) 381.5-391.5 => 52.6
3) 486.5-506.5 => 47.1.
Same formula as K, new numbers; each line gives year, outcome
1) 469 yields 50.08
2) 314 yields 52.92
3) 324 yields 50.37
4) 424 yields 52.21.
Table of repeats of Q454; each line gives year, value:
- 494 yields 48.48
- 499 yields 49.25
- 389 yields 54.26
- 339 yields 55.4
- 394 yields 54.51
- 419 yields 52.7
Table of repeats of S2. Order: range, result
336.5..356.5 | 57.4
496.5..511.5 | 46.6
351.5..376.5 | 54.3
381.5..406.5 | 53.3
